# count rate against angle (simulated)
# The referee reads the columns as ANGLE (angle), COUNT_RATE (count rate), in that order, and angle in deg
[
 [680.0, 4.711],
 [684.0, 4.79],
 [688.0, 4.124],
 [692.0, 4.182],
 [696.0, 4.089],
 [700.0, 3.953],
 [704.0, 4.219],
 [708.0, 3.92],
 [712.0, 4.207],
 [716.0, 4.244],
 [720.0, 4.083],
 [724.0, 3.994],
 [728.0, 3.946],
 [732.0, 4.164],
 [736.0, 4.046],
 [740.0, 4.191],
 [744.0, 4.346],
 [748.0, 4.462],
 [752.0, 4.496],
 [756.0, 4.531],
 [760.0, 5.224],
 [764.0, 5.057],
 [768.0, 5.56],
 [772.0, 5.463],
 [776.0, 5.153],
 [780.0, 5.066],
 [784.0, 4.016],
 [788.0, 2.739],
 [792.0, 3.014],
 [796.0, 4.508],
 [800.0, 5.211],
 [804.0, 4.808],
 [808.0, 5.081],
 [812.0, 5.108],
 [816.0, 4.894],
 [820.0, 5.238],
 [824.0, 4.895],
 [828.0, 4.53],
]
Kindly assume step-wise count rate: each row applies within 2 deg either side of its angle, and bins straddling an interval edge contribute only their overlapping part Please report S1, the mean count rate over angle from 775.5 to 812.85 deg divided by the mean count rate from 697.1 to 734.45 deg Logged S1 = 1.1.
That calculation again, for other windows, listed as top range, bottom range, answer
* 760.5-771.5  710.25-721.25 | 1.27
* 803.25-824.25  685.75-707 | 1.22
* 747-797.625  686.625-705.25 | 1.11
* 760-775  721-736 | 1.32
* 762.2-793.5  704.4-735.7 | 1.11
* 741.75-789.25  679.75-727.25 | 1.12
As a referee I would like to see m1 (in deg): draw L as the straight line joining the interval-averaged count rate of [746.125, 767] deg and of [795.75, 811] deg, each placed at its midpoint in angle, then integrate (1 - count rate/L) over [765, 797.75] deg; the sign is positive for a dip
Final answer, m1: 2.8 deg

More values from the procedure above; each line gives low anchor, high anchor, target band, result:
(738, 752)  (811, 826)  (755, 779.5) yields -3.3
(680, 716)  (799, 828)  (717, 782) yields -0.5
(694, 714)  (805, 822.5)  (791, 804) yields 1.3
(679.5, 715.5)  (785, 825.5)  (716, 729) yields 0.7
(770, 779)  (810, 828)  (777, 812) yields 5.2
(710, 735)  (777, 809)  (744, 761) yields -1.7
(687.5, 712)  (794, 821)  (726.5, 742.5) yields 1.0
